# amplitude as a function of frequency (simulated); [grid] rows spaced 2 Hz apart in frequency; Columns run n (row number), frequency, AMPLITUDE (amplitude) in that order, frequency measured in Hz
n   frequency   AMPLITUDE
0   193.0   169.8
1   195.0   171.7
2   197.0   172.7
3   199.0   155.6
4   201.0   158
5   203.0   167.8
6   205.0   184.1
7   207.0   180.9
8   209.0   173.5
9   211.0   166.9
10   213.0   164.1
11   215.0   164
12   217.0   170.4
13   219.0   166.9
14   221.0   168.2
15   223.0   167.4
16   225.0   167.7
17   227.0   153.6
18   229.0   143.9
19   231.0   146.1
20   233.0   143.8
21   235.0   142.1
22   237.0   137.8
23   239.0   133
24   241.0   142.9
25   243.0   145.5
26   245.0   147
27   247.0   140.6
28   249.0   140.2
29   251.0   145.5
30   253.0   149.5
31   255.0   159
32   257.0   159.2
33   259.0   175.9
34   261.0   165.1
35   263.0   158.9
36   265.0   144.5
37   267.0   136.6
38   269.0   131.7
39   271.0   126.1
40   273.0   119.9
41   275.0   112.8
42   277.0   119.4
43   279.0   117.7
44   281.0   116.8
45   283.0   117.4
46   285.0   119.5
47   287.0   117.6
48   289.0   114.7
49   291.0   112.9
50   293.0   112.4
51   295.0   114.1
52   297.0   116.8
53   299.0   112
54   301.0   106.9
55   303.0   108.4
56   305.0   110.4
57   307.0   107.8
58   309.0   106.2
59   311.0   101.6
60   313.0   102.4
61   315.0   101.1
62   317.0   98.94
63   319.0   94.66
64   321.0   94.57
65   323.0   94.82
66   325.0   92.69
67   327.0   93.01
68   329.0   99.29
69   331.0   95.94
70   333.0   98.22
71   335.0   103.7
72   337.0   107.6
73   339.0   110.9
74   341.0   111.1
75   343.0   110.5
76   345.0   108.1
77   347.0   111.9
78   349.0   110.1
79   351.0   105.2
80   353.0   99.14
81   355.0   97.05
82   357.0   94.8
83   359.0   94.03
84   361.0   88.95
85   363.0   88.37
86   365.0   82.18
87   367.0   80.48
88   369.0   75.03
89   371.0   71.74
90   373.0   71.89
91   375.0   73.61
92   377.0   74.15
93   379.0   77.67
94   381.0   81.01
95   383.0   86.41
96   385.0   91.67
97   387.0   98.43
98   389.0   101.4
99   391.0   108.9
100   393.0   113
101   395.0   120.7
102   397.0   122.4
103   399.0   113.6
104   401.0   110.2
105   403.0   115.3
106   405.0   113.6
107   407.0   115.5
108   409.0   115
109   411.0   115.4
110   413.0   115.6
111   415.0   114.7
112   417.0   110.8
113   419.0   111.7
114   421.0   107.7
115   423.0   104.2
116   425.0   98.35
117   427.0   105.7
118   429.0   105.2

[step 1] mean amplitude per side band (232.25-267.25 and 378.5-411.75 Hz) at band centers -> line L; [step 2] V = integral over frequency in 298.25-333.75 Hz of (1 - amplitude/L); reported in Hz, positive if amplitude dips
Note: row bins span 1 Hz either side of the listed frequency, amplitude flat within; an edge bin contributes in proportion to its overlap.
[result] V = 7.8 Hz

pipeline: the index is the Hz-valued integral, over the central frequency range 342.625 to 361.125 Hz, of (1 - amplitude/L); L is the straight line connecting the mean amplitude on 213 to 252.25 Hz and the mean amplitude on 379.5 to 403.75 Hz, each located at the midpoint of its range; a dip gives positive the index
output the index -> 2.23 Hz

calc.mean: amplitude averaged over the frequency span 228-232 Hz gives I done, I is 145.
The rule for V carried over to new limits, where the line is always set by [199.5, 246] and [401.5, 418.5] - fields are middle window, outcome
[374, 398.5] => 4.79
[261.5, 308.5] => 7.71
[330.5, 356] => 4.78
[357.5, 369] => 3.59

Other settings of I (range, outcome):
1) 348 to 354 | 105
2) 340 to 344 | 111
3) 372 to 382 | 75.7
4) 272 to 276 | 116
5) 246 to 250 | 140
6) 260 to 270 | 147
